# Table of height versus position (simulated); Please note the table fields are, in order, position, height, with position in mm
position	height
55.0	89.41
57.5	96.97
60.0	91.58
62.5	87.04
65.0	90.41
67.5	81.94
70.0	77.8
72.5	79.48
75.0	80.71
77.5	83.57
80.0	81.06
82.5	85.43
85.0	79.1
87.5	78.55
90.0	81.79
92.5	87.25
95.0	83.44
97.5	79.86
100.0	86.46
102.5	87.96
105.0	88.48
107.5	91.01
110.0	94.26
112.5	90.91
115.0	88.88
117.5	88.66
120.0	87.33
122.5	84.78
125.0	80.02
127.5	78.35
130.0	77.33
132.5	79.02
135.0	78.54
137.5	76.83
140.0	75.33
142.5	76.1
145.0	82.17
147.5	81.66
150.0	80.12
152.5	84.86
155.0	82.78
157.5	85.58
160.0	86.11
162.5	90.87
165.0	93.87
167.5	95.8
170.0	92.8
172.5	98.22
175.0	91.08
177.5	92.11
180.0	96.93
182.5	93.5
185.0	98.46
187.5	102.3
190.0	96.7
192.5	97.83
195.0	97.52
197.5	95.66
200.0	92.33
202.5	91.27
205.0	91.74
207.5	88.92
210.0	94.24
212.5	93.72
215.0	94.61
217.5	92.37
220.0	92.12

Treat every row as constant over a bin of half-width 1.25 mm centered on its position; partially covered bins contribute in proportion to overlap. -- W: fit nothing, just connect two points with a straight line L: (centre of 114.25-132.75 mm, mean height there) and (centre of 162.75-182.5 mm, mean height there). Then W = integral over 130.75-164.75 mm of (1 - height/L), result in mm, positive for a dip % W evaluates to 2.60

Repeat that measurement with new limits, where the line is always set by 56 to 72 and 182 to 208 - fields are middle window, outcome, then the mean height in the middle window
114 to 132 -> 1.5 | 83.4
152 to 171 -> 0.8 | 89.2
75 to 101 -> 1.8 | 82.5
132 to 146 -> 2.1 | 77.9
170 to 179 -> 0.0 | 93.8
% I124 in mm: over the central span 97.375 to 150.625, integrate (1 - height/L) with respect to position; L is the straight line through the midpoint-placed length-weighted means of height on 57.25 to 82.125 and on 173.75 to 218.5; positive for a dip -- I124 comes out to 3.2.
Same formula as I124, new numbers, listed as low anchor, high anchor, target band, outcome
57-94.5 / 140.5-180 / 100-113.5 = -0.8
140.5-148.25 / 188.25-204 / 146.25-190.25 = -2.2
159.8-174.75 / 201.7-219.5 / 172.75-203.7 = -0.9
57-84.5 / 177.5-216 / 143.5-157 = 1.3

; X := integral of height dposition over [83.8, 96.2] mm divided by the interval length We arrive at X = 82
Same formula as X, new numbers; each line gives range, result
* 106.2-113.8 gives 92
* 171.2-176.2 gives 94.7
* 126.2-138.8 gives 78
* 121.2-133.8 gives 79.9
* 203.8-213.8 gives 92.2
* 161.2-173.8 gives 94.3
